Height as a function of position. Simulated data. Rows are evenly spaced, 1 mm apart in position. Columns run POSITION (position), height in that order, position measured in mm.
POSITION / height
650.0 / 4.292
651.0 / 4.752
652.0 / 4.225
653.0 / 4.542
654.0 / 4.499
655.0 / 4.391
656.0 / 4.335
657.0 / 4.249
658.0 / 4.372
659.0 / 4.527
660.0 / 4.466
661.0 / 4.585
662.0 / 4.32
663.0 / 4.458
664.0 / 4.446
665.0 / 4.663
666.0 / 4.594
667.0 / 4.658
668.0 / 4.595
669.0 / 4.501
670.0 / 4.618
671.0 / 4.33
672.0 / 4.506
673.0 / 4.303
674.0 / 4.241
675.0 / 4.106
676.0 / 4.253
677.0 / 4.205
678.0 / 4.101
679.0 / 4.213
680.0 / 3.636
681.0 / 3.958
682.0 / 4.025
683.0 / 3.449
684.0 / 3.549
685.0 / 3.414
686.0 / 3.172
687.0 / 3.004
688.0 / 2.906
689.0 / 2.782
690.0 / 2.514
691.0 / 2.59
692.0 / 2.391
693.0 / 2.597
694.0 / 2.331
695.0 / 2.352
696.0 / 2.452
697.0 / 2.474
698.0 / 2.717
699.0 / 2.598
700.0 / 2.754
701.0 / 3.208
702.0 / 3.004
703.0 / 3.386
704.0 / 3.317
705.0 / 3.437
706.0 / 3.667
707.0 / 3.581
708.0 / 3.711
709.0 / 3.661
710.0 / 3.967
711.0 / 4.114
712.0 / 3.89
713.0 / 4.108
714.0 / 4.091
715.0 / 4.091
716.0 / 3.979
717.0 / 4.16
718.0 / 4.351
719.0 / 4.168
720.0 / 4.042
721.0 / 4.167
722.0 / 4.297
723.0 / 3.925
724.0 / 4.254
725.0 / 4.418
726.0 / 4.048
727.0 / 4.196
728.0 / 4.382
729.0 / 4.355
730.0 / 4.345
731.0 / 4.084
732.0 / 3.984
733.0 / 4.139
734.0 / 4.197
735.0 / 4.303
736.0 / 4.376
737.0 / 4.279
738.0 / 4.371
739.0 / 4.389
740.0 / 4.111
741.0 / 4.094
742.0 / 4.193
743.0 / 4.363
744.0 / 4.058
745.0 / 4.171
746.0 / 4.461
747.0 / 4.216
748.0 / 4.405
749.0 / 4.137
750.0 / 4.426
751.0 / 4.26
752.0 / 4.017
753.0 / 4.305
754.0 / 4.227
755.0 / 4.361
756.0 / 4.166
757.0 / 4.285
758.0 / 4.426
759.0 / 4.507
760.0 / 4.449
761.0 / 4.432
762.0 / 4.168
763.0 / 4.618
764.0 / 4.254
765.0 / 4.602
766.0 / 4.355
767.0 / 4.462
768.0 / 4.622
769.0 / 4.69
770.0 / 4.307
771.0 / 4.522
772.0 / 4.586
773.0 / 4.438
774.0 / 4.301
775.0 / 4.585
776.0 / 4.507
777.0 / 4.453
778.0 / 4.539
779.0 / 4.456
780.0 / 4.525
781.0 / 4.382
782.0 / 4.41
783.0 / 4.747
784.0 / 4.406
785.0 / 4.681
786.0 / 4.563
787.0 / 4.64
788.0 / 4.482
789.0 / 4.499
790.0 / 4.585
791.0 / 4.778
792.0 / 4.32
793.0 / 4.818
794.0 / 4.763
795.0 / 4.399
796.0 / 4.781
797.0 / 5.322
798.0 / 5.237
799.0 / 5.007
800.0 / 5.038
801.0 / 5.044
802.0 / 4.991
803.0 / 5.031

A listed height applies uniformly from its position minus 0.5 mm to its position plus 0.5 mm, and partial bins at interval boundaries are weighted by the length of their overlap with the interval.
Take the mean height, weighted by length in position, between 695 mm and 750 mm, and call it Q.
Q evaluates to 3.91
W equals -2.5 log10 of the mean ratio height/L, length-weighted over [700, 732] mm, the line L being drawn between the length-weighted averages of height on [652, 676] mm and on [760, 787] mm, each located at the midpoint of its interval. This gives 0.14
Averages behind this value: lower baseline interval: 4.44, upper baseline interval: 4.49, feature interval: 3.93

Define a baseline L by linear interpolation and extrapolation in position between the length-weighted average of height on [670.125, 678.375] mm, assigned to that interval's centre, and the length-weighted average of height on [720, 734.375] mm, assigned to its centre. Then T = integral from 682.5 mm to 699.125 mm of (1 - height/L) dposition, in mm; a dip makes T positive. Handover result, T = 5.73 mm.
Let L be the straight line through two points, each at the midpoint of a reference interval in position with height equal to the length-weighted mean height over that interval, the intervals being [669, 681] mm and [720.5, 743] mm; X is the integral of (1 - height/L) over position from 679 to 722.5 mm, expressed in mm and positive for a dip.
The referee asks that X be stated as 8.5 mm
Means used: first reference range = 4.23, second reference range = 4.23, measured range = 3.41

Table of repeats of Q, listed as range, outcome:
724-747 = 4.24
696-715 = 3.42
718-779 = 4.31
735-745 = 4.25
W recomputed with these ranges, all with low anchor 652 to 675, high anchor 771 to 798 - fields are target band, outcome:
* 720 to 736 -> 0.079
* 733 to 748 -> 0.069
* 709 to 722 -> 0.107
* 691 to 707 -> 0.490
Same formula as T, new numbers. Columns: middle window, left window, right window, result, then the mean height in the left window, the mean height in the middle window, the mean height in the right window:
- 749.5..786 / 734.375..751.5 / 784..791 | 0.08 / 4.27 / 4.43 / 4.58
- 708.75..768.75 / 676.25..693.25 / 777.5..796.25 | -3.86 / 3.35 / 4.24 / 4.56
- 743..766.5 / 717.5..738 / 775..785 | 0.26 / 4.22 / 4.32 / 4.51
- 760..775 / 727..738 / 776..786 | -0.06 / 4.25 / 4.46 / 4.51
